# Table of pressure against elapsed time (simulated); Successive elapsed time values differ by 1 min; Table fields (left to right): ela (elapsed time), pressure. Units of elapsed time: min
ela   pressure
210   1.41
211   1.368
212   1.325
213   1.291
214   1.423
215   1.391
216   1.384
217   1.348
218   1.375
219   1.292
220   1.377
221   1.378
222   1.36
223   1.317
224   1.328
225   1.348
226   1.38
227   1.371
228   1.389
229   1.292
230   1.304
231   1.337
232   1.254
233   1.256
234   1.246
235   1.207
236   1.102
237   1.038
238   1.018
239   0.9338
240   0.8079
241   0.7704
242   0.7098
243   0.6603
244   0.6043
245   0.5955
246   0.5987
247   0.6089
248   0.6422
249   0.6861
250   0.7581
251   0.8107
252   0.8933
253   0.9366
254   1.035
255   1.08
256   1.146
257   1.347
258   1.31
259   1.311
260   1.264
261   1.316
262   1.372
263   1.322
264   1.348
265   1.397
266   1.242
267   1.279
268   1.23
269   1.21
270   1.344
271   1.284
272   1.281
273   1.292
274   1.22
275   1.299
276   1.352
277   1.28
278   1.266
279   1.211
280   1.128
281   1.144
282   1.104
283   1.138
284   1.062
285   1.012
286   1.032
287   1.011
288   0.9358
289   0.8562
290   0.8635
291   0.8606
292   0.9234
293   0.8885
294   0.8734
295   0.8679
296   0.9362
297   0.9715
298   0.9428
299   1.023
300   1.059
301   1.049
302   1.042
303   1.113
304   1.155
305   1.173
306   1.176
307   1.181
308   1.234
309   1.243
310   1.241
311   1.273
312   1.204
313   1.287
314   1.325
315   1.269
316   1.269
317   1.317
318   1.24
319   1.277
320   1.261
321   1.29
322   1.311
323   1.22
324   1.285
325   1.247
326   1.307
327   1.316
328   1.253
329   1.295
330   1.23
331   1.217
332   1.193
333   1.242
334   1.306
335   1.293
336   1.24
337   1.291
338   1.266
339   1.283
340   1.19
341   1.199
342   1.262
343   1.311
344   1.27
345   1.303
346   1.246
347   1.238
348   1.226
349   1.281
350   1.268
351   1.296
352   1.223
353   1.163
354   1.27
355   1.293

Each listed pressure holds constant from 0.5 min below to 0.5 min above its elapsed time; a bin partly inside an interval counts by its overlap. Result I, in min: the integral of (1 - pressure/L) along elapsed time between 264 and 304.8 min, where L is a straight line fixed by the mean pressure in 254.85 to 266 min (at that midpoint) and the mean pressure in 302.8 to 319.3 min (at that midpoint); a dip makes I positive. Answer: 5.2 min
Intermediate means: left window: 1.3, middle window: 1.11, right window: 1.24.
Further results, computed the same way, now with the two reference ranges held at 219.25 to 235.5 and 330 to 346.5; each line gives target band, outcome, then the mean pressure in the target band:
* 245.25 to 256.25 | 4.1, 0.823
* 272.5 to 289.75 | 2.1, 1.13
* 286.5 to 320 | 4.7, 1.1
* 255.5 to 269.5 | 0.1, 1.29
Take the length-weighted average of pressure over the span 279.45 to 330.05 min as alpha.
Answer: 1.13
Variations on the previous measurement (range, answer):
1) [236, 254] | 0.786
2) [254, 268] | 1.28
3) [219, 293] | 1.12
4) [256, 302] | 1.14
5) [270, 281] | 1.26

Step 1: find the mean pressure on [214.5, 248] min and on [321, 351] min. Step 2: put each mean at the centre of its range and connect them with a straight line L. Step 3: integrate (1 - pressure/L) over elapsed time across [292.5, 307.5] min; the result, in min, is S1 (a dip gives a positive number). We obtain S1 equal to 2.3 min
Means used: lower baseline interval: 1.13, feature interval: 1.03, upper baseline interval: 1.26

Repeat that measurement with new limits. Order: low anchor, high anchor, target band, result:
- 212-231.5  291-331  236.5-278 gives 6.7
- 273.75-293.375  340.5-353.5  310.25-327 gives -1.4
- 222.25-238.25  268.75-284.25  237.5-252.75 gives 6.2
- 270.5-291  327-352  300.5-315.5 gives -0.1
